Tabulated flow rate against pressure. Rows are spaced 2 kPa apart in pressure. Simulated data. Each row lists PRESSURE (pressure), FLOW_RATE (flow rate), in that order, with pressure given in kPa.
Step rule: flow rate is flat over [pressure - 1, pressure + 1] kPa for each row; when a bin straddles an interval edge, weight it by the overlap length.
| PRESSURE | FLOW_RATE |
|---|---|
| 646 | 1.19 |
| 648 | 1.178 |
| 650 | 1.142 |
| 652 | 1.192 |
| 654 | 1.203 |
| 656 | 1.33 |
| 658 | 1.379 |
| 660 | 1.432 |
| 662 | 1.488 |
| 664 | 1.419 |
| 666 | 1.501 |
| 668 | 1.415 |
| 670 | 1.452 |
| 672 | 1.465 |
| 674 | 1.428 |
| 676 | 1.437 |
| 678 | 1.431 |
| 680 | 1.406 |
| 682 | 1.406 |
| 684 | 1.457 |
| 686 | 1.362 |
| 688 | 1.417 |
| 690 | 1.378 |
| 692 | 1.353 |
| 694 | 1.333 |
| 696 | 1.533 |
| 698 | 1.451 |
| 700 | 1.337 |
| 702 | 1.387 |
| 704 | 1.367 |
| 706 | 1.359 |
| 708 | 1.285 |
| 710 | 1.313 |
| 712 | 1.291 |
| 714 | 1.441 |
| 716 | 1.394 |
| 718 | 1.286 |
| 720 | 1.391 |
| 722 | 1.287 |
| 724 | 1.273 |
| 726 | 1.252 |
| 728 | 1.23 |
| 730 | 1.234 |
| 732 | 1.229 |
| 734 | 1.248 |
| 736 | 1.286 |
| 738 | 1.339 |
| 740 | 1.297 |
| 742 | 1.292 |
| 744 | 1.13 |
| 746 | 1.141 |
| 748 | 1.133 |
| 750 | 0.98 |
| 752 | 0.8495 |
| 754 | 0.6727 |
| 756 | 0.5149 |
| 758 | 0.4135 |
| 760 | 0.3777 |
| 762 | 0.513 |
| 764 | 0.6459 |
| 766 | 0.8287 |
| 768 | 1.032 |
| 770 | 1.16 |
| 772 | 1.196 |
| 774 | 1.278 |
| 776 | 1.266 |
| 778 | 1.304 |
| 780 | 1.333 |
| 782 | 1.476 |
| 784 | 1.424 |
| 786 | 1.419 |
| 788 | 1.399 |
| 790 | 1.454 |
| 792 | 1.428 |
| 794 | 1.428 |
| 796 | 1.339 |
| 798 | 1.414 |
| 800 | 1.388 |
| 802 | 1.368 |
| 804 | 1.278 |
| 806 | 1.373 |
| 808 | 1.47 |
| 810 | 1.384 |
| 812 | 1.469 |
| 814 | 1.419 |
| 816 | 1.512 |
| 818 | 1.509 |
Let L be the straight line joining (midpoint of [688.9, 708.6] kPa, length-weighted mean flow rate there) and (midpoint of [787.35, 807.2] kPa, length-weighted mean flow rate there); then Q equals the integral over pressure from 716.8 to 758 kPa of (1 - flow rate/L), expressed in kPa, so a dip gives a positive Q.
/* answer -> 7.35 kPa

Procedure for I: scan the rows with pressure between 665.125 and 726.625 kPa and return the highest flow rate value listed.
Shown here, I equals 1.533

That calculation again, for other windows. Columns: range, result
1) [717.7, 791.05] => 1.476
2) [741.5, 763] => 1.292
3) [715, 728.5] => 1.394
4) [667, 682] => 1.465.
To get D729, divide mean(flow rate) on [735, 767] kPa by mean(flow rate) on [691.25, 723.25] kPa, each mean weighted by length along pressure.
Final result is 0.7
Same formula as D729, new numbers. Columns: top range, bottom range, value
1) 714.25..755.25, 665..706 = 0.85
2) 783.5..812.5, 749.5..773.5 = 1.82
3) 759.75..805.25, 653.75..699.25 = 0.86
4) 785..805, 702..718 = 1.03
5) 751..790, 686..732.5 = 0.76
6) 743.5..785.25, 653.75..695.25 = 0.70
